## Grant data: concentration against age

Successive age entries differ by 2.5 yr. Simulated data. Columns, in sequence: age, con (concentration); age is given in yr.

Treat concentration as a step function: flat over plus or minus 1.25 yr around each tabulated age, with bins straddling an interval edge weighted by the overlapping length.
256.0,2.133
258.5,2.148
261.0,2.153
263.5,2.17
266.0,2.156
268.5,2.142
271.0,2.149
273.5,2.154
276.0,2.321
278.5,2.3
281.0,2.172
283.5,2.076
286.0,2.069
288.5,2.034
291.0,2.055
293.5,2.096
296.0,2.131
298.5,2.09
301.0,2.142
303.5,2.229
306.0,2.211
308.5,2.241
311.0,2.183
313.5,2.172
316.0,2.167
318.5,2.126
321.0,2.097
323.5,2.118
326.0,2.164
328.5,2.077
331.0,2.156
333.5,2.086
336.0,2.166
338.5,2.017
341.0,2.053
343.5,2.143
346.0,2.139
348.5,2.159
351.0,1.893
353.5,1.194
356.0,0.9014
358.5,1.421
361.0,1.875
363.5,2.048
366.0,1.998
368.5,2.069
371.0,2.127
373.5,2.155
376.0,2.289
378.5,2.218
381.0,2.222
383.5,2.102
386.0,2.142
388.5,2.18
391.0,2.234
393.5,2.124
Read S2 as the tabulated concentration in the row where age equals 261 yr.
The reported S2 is 2.153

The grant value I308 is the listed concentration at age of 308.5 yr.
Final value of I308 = 2.241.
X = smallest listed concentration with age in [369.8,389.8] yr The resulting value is 2.102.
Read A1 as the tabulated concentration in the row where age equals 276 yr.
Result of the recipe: 2.321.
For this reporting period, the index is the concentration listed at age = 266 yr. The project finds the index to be 2.156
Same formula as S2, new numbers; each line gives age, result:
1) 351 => 1.893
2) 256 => 2.133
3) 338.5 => 2.017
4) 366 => 1.998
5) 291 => 2.055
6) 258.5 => 2.148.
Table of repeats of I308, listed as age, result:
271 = 2.149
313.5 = 2.172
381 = 2.222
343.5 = 2.143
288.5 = 2.034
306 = 2.211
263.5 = 2.17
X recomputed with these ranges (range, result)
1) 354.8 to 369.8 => 0.9014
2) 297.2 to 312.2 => 2.09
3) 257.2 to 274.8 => 2.142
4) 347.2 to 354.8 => 1.194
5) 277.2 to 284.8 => 2.076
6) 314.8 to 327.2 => 2.097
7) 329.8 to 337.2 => 2.086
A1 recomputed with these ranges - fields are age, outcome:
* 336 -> 2.166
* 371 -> 2.127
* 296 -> 2.131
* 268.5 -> 2.142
